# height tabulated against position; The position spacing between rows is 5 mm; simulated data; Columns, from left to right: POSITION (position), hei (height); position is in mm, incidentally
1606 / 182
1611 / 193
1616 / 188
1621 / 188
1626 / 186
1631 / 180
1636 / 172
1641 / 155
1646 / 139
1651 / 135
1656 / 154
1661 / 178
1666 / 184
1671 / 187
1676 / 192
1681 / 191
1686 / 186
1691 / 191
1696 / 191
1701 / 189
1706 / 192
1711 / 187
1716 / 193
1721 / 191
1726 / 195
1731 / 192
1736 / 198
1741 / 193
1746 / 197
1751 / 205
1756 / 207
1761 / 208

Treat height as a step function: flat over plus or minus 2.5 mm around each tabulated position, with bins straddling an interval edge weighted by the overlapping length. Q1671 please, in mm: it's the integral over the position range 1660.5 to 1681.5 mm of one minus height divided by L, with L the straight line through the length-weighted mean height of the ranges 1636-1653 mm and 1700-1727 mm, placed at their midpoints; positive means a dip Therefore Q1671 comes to -2.9 mm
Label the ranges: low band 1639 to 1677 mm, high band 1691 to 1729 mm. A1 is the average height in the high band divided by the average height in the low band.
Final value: 1.16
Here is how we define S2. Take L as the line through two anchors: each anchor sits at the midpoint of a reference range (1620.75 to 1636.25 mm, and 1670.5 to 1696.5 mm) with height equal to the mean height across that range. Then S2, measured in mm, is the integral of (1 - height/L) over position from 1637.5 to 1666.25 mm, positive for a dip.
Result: 4.6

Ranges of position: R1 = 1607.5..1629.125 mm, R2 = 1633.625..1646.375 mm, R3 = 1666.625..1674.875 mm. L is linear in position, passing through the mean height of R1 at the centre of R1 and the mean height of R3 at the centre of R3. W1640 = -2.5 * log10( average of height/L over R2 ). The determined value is 0.19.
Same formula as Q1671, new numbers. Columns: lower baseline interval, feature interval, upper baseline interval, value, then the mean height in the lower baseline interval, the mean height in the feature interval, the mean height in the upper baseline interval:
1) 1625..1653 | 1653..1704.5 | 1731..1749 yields -2.9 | 160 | 184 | 196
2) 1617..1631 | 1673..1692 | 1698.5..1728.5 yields -0.1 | 186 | 190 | 191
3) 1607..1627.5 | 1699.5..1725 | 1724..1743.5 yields 0.3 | 188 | 191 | 194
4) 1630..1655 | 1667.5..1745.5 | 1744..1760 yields -3.6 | 155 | 191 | 204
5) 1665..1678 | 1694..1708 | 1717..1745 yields 0.0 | 188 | 191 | 194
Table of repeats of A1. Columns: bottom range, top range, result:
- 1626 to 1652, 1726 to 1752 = 1.22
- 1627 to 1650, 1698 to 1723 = 1.18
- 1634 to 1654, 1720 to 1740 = 1.30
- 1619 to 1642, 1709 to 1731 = 1.08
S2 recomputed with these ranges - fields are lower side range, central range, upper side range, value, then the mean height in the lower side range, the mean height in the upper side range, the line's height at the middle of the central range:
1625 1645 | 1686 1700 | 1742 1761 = -0.3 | 170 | 203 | 186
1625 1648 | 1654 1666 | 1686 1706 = 0.4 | 166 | 190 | 175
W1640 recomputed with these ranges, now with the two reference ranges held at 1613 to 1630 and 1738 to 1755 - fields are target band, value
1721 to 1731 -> 0.02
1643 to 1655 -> 0.33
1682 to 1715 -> 0.03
